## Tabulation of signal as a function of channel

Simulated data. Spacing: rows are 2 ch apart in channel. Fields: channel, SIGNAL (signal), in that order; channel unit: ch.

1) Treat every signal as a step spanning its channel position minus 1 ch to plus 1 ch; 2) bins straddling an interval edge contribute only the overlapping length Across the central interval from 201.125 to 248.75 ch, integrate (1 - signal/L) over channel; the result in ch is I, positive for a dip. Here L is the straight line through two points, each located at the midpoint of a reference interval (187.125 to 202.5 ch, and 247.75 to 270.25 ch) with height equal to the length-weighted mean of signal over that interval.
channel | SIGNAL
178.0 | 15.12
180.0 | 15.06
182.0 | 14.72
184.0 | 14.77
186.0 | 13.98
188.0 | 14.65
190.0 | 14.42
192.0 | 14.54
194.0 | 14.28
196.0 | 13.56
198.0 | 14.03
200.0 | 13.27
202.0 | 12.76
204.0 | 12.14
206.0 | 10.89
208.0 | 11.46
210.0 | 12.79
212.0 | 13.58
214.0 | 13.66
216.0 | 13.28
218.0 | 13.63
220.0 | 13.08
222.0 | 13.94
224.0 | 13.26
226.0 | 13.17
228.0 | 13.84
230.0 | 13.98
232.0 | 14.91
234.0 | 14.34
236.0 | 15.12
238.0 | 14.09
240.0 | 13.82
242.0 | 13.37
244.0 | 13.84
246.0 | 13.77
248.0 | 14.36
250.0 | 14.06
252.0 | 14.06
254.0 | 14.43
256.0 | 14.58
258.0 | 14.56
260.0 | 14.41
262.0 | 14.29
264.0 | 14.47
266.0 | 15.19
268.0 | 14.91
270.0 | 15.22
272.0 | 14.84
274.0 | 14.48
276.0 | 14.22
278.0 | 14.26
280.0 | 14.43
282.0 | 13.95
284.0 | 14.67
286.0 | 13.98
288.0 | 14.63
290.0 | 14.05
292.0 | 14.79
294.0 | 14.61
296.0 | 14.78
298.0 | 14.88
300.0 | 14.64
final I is 2.6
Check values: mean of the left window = 14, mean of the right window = 14.5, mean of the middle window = 13.5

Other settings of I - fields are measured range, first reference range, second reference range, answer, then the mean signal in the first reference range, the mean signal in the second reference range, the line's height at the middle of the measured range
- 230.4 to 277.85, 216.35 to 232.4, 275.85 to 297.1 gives -1.3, 13.7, 14.4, 14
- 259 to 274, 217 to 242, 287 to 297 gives -0.5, 13.9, 14.6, 14.3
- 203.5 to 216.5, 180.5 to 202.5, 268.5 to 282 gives 1.6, 14.1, 14.5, 14.2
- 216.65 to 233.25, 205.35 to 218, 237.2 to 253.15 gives -0.6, 12.7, 13.9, 13.2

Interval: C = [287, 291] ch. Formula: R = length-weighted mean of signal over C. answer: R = 14.3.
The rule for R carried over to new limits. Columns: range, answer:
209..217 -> 13.3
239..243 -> 13.6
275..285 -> 14.3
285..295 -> 14.4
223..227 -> 13.2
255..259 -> 14.6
